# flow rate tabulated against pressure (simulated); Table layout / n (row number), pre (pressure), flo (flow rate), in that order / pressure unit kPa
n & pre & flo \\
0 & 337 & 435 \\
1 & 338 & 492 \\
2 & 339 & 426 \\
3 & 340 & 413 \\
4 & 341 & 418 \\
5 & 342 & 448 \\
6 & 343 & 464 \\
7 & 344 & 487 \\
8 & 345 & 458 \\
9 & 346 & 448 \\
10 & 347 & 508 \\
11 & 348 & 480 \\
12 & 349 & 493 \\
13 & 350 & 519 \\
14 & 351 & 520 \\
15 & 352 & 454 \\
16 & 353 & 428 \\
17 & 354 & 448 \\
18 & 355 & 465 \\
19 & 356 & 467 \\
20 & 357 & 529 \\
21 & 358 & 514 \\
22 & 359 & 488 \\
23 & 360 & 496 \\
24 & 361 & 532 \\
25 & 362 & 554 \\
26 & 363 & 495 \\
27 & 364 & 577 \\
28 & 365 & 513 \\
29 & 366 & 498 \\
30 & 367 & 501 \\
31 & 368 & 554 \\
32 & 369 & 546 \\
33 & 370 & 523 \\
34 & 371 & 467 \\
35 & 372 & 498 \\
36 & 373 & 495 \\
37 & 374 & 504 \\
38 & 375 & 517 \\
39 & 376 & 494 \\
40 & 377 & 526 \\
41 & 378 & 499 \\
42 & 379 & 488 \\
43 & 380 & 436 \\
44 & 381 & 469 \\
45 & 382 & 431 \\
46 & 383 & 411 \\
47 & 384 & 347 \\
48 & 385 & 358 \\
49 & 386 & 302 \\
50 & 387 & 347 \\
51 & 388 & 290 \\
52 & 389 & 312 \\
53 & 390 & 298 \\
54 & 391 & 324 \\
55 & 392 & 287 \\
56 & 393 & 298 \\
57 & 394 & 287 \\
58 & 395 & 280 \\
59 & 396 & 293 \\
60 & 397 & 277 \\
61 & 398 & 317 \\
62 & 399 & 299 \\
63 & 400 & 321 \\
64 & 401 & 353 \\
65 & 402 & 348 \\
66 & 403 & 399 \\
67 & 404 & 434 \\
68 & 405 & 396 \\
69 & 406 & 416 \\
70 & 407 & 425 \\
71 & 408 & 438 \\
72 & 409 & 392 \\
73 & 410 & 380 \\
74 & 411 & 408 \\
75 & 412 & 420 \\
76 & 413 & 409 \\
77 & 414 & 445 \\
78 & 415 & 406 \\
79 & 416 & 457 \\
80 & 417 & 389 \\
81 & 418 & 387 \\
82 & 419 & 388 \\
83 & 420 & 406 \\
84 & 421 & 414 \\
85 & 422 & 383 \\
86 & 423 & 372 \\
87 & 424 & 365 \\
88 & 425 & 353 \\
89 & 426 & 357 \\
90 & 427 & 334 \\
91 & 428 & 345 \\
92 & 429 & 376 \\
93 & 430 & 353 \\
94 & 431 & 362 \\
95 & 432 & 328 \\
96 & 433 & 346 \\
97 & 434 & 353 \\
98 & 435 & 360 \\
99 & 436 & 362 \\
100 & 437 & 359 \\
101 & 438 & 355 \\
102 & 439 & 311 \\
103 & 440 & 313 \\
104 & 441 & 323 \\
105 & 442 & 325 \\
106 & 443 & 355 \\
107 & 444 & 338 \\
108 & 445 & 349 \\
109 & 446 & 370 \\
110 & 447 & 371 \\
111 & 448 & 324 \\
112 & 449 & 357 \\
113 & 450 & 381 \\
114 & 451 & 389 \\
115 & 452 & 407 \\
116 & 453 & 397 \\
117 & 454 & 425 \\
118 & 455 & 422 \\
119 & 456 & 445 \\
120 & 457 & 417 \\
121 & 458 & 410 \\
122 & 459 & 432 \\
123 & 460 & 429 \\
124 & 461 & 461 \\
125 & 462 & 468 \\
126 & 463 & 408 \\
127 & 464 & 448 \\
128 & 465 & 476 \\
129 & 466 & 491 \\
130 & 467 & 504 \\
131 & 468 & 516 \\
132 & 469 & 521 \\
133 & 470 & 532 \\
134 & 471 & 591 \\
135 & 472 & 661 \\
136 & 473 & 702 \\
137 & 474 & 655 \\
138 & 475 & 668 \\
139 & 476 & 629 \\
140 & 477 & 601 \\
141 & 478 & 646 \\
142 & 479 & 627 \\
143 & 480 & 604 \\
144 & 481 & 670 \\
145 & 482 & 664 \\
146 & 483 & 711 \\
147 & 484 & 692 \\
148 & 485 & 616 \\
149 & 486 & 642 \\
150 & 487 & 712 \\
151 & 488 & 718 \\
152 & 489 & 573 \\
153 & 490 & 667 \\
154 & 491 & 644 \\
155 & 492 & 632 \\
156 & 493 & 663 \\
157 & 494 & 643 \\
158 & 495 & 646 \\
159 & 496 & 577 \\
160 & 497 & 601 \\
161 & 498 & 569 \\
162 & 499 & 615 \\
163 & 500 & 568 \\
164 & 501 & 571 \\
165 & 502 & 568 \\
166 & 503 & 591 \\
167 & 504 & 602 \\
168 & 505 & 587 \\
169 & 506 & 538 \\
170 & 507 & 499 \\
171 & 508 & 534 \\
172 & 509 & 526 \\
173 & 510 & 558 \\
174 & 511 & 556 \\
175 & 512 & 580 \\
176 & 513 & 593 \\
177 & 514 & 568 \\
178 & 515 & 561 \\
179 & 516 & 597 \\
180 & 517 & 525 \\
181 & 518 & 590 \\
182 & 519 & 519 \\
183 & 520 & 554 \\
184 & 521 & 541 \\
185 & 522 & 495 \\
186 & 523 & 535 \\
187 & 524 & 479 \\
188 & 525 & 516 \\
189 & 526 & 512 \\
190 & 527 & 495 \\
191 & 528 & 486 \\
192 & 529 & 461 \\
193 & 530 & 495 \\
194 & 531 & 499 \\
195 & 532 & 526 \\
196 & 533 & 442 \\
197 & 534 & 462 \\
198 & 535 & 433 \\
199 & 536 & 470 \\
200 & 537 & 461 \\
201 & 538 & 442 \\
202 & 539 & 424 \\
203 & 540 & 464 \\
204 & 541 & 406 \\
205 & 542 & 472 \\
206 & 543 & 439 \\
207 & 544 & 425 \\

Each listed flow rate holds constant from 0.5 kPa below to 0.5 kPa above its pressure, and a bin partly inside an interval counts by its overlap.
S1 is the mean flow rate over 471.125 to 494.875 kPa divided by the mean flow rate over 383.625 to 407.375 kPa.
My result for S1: 2.0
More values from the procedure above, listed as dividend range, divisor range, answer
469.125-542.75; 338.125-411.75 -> 1.31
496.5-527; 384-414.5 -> 1.58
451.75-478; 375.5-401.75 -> 1.41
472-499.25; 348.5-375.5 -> 1.28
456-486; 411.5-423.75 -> 1.38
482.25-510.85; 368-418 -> 1.53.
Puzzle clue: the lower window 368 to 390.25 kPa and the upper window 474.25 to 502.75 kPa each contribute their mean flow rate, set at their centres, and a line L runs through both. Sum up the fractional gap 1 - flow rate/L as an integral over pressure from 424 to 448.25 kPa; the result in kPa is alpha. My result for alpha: 8.64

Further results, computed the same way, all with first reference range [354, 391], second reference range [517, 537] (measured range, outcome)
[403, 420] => 2.2 kPa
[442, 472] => 3.3 kPa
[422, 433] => 2.8 kPa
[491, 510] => -3.5 kPa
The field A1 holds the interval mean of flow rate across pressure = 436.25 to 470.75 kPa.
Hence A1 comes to 408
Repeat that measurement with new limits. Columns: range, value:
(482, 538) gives 564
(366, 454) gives 386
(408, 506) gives 481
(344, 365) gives 494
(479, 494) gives 656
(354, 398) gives 436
